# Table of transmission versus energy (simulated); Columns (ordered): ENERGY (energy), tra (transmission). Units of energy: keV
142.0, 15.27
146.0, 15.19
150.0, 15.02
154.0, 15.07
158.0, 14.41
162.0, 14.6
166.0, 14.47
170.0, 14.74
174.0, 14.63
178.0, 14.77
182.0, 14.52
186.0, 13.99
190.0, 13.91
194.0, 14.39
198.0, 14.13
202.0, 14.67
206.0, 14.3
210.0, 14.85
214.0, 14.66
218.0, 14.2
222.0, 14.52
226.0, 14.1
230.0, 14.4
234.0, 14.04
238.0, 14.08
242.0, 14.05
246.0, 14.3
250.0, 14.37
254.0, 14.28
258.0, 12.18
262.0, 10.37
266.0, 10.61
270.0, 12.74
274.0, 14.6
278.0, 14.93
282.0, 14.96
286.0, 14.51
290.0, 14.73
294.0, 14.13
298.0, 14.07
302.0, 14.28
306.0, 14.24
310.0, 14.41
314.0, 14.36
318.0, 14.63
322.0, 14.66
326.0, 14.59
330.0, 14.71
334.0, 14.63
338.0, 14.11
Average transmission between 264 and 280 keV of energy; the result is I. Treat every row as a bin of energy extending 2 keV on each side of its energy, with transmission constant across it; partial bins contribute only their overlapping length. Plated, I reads 13.2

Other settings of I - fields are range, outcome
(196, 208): 14.4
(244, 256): 14.3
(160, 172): 14.6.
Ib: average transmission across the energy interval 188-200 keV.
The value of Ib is 14.1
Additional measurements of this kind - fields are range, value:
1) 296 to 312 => 14.2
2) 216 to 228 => 14.3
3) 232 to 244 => 14.1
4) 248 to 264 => 12.8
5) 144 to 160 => 14.9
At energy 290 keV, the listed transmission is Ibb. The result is 14.73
